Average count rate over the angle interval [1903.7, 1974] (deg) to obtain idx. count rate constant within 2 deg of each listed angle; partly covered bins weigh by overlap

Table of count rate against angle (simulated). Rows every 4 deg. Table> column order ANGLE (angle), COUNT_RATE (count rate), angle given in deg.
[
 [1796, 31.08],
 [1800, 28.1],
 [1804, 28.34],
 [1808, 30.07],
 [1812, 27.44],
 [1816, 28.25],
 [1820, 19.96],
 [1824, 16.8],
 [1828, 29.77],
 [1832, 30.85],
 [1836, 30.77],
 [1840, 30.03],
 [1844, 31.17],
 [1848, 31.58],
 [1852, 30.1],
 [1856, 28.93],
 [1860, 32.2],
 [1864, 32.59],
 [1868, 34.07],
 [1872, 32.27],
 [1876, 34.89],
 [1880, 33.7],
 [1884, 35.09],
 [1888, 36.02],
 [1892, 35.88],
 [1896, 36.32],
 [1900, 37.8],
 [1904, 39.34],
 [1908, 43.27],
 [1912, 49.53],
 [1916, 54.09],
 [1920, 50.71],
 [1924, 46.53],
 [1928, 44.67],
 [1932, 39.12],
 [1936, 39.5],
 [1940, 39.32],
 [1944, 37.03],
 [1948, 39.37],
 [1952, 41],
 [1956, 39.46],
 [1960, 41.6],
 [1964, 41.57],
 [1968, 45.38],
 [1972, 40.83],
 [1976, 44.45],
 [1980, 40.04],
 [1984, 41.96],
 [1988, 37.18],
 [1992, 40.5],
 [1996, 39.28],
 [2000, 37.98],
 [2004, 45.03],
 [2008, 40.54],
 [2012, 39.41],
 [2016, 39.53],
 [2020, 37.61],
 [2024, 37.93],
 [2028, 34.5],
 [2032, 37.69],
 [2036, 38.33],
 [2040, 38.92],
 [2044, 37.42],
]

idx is 43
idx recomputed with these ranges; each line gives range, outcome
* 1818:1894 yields 30.9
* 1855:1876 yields 32.4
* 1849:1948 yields 38.4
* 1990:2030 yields 39.2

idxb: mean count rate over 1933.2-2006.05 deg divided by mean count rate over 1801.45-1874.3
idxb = 1.39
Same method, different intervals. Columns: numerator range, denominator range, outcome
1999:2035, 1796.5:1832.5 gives 1.46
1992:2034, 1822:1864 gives 1.33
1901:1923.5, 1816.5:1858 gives 1.67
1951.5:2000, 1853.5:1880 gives 1.26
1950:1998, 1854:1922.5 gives 1.08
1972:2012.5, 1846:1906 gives 1.19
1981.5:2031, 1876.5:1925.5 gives 0.95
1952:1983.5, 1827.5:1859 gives 1.37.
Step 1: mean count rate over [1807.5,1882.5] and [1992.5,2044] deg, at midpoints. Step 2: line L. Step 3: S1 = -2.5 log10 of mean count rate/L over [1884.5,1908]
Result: -0.155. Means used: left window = 29.8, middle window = 37.5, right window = 38.9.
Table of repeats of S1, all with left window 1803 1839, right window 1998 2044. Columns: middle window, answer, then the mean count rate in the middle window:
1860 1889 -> -0.128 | 33.9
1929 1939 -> -0.184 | 39.8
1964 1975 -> -0.199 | 42.9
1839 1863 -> -0.074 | 30.8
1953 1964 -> -0.162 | 40.8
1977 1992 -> -0.099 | 40.1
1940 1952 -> -0.133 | 38.9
